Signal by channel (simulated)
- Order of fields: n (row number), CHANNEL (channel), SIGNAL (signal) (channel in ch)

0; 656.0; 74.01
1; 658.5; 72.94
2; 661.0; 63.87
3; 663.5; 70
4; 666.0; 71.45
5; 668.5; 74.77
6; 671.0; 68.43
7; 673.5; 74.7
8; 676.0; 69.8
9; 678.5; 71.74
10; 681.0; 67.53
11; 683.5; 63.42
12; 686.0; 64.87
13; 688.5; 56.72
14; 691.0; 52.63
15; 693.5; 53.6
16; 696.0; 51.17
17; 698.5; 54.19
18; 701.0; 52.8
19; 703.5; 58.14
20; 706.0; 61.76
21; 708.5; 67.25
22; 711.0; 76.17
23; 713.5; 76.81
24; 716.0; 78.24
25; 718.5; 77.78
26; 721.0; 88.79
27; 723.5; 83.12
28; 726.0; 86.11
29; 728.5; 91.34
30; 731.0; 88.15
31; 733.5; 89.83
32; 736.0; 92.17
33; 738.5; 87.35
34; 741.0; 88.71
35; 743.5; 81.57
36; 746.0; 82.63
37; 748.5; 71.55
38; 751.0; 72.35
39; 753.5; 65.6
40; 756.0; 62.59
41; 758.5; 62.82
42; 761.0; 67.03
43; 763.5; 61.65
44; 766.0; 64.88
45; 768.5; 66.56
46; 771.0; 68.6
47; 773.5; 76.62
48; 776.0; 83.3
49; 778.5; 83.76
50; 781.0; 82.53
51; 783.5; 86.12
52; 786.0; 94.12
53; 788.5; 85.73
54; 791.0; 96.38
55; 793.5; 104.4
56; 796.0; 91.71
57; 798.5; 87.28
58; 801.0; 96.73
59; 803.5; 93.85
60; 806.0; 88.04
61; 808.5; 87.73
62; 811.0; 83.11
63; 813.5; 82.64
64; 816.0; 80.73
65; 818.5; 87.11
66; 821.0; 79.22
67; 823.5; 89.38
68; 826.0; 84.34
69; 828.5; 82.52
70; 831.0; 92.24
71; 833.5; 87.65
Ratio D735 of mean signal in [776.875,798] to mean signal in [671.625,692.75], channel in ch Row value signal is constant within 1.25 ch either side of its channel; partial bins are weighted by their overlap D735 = 1.39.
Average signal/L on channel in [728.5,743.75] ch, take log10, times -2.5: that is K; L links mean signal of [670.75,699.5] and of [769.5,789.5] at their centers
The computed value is -0.21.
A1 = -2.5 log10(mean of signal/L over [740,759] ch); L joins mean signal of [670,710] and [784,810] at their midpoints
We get 0.07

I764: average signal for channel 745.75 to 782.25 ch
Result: 71.2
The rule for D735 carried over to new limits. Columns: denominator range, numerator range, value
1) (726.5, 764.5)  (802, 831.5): 1.10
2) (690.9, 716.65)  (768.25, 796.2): 1.37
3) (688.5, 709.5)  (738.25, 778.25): 1.29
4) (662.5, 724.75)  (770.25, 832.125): 1.29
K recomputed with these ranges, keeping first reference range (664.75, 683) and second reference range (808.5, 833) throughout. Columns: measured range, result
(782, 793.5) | -0.128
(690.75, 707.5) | 0.308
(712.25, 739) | -0.129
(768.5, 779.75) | 0.050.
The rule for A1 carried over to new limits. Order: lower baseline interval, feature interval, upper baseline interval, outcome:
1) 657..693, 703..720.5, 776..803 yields 0.04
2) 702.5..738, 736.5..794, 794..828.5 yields 0.08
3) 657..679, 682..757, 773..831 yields 0.07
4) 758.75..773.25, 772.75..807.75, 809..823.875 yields -0.20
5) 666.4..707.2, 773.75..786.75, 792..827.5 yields -0.04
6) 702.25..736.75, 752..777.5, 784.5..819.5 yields 0.24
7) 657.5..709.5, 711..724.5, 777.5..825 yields -0.14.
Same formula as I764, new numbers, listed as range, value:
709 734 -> 83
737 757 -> 76.9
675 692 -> 63.9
